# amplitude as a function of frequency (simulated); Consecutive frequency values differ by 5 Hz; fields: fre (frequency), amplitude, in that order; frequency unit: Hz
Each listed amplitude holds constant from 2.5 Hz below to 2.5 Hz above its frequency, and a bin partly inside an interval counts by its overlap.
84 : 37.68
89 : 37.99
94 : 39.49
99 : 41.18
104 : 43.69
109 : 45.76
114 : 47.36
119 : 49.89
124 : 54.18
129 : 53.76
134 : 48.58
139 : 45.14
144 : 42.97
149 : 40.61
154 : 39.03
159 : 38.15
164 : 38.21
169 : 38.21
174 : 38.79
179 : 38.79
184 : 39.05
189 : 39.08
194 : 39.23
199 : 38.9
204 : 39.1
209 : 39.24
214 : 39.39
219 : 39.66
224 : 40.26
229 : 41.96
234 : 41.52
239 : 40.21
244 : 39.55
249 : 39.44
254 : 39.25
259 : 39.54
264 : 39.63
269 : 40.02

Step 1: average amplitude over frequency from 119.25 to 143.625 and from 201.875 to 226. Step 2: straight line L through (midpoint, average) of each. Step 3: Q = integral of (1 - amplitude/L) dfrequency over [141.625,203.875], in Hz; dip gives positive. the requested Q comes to 7.4 Hz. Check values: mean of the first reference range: 49.7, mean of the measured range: 39.2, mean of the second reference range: 39.5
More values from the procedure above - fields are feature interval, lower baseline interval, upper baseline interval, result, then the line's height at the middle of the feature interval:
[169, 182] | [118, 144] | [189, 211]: 1.3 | 42.8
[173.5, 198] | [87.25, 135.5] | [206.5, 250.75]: 2.0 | 42.4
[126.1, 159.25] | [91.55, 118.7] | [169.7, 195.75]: -2.3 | 41.6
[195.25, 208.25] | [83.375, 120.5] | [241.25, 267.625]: 0.5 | 40.7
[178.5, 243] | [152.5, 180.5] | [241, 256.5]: -1.2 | 39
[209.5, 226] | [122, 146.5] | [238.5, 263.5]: 1.0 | 42.2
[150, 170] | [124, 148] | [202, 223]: 2.9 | 45.2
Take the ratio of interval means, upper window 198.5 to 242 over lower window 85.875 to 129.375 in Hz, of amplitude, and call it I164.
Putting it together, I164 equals 0.9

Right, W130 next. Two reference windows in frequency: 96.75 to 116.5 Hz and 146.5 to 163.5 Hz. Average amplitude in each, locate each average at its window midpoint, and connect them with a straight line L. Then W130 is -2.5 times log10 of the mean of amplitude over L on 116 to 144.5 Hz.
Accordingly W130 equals -0.18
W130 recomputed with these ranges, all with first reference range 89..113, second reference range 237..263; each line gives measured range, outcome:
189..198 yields 0.04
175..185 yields 0.05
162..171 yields 0.08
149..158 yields 0.06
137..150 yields -0.04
